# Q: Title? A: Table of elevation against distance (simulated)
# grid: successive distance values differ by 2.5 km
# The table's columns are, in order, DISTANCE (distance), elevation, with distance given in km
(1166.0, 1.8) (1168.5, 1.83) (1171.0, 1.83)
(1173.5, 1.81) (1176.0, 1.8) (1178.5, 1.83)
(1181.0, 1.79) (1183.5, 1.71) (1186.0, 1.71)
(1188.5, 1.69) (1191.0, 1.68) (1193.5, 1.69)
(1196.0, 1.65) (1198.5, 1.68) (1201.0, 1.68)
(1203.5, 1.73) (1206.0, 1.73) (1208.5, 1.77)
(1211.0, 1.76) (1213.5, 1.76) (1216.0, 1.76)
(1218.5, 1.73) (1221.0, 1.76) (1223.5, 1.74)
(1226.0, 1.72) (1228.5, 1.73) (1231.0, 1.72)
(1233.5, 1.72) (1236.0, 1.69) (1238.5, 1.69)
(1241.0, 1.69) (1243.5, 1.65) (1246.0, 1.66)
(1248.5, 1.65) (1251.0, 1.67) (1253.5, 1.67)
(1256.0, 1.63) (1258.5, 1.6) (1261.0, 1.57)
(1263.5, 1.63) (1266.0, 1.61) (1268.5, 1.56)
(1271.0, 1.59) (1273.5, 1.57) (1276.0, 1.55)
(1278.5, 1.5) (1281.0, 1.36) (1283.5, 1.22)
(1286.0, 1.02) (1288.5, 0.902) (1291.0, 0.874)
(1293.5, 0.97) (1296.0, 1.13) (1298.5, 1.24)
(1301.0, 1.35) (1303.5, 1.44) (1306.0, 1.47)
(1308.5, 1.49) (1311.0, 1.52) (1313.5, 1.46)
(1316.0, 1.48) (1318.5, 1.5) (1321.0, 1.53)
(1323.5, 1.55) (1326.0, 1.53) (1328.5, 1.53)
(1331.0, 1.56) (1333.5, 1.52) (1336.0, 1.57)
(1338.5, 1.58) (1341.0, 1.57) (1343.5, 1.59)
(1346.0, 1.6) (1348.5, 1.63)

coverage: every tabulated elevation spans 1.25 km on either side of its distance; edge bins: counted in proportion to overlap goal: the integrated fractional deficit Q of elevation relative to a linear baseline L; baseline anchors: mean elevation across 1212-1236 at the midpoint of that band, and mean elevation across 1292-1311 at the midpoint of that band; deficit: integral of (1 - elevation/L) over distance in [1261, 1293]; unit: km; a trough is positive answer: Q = 1.91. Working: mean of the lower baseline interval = 1.74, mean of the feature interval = 1.36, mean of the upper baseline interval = 1.31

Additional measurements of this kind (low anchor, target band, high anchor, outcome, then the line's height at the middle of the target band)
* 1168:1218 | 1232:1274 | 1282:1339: -2.45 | 1.55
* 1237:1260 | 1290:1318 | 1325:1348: 4.85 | 1.6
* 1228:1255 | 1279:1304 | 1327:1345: 7.19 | 1.62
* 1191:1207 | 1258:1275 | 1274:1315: -2.21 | 1.41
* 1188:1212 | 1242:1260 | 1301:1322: -0.51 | 1.6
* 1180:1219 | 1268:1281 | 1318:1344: 0.70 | 1.62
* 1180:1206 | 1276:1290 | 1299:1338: 2.97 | 1.55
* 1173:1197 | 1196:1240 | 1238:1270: -1.00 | 1.69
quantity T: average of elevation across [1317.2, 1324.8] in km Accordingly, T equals 1.53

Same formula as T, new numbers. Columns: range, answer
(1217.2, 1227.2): 1.74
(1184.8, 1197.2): 1.68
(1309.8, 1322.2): 1.5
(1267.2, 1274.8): 1.57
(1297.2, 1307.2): 1.37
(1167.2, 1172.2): 1.83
